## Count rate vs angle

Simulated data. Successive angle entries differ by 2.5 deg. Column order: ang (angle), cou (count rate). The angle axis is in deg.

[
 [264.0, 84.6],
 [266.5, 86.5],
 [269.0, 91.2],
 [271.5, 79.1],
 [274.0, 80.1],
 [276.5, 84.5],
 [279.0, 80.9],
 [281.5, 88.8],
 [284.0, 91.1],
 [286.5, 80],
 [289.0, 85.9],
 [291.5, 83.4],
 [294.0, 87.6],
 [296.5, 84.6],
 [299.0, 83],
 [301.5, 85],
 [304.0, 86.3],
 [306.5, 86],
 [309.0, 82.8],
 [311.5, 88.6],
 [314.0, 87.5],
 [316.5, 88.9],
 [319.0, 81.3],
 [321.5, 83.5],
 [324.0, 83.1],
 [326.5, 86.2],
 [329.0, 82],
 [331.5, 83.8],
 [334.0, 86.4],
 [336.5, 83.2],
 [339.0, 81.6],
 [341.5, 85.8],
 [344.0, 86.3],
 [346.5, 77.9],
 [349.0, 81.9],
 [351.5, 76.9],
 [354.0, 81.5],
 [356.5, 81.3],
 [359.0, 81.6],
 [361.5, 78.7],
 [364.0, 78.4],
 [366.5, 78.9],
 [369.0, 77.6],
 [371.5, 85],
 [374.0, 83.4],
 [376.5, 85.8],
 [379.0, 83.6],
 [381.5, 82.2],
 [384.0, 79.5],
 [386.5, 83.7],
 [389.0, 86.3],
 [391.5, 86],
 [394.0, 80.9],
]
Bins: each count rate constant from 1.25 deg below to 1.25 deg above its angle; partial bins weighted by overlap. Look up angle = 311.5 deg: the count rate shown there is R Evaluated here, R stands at 88.6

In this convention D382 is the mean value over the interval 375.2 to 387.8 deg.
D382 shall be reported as 83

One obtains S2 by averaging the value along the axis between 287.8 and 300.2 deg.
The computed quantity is 84.9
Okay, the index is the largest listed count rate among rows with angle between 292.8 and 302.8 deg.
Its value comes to 87.6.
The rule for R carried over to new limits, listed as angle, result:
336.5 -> 83.2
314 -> 87.5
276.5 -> 84.5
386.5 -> 83.7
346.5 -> 77.9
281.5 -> 88.8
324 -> 83.1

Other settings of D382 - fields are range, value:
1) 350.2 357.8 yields 79.9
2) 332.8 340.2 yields 83.7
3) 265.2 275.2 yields 84.2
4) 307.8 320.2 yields 85.9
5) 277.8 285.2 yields 86.9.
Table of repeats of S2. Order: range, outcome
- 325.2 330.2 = 84.1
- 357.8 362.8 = 80.1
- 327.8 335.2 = 84.1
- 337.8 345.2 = 84.6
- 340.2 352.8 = 81.8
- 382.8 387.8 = 81.7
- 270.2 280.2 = 81.2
